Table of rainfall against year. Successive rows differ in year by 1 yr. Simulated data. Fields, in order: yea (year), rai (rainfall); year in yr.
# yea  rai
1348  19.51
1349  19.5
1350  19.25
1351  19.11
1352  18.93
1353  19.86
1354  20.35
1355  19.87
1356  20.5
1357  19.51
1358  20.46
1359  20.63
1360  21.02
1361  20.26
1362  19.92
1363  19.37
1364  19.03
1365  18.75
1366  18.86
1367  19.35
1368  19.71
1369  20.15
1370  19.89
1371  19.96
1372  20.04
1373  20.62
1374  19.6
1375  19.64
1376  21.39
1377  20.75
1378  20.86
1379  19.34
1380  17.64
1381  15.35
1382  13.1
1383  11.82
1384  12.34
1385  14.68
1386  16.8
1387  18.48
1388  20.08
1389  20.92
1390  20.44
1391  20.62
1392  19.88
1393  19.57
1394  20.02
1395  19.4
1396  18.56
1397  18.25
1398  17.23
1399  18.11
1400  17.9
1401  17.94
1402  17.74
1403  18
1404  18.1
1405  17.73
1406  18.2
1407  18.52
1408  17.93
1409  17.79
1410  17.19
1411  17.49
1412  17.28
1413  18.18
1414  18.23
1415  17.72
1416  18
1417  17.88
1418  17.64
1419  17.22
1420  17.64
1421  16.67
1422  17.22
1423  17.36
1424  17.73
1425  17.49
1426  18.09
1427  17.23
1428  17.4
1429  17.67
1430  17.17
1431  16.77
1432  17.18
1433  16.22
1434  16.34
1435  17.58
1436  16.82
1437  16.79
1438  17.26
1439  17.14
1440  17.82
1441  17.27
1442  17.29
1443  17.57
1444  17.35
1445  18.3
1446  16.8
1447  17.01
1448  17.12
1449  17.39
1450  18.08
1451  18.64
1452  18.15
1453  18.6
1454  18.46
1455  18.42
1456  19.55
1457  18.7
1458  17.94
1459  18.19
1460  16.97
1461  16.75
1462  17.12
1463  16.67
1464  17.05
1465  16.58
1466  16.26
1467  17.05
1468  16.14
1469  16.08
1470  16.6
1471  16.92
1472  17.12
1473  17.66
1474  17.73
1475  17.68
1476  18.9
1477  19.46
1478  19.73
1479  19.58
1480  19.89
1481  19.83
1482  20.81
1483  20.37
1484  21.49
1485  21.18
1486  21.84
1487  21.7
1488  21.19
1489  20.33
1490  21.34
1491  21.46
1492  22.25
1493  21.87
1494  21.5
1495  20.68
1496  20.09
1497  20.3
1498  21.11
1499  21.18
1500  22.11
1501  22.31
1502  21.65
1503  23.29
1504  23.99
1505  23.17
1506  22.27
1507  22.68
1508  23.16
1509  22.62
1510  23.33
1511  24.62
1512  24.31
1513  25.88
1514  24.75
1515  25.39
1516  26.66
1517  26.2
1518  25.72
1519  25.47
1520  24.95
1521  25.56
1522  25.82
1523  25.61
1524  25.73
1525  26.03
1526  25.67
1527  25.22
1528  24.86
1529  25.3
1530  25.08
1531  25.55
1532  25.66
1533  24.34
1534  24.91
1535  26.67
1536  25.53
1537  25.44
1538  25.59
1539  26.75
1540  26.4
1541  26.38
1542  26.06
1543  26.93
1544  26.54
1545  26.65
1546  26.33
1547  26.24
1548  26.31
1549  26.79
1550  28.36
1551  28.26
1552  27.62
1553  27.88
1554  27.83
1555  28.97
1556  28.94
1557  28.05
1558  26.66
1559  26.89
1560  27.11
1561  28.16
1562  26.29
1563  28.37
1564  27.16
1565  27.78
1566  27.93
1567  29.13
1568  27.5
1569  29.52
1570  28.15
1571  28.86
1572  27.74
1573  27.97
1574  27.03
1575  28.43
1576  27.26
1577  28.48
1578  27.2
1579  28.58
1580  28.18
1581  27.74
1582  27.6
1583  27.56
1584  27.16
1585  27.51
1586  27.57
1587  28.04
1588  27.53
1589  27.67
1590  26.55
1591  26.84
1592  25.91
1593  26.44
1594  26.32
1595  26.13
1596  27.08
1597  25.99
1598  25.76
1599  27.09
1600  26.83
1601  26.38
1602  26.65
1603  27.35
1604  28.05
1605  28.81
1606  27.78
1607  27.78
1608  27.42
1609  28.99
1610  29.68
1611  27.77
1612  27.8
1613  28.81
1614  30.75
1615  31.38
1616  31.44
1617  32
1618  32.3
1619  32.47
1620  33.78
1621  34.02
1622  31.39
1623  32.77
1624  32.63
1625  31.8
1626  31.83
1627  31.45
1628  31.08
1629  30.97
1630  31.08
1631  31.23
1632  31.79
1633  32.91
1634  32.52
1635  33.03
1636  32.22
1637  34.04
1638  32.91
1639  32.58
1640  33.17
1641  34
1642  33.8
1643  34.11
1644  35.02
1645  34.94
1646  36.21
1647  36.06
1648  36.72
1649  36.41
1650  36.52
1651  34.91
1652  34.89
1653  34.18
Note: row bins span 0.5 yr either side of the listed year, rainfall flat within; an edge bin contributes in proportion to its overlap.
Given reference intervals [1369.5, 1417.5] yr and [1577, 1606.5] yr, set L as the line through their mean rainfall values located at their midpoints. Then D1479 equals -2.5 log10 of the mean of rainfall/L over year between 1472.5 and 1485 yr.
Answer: 0.14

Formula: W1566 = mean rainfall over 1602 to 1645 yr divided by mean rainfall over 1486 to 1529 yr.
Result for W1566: 1.34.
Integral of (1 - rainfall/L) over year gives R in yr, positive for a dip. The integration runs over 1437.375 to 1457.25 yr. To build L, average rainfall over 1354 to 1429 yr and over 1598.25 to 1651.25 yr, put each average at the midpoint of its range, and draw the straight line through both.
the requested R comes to 3.5 yr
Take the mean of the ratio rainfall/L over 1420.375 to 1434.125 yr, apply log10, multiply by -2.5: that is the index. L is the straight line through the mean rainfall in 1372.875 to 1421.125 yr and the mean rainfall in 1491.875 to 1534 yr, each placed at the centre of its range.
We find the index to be 0.142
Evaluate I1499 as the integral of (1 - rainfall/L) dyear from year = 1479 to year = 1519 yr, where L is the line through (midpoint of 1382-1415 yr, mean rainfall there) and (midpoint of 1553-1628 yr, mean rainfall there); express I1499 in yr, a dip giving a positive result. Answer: 1.8 yr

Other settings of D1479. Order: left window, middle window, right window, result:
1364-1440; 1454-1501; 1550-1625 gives 0.159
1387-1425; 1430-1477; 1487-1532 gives 0.188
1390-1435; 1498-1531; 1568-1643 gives -0.015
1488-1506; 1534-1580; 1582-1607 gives -0.099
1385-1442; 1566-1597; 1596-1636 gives 0.016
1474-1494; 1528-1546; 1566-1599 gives -0.069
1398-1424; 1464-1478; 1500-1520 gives 0.238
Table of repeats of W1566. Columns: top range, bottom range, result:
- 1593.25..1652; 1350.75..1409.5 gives 1.66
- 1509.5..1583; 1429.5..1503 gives 1.43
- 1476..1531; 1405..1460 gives 1.30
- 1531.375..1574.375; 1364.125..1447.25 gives 1.51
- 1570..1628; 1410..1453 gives 1.64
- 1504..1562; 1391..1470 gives 1.47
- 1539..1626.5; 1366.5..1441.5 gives 1.57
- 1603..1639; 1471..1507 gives 1.50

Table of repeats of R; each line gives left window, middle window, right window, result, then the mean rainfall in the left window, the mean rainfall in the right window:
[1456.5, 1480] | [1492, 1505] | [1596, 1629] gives -1.1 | 17.6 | 29.7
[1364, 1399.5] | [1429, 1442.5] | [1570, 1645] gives 2.7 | 18.6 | 29.6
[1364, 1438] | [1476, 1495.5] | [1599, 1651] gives 2.0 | 18.1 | 31.6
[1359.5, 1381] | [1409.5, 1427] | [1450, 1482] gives 1.2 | 19.7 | 17.9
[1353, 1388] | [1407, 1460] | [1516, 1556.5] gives 9.9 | 18.9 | 26.3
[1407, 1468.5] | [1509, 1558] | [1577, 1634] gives -4.1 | 17.5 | 29.1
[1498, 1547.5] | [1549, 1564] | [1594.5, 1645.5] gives -0.5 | 24.9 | 30.7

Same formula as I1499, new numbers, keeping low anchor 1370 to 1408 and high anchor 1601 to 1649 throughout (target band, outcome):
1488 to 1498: 1.29 yr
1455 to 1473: 4.28 yr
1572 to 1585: 0.57 yr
